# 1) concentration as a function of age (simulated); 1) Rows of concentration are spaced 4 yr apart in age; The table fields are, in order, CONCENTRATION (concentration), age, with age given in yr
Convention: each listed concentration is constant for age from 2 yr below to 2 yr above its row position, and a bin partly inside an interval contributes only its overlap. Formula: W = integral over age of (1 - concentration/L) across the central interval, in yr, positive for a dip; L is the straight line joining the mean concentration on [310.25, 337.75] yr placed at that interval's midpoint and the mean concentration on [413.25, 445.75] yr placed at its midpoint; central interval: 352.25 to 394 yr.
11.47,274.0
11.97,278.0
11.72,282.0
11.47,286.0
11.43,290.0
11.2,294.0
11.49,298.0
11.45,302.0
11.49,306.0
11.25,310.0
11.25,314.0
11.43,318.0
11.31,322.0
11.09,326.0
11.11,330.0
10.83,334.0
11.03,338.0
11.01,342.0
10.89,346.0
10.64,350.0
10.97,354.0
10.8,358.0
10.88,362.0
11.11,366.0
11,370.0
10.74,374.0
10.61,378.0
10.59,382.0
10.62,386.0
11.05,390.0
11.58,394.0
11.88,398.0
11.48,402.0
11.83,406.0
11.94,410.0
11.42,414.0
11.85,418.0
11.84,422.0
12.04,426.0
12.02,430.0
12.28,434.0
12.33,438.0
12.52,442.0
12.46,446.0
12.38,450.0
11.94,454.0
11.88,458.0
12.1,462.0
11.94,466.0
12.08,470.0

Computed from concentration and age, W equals 2.60 yr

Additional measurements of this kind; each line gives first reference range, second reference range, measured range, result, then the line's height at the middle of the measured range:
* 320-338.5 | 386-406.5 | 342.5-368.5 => 0.77 yr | 11.2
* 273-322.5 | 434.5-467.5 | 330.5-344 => 0.78 yr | 11.7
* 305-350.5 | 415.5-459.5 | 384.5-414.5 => 0.74 yr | 11.8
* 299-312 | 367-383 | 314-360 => 0.40 yr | 11.1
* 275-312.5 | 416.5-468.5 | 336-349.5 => 0.88 yr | 11.7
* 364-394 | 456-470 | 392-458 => -2.89 yr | 11.5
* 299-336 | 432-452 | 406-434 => 0.72 yr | 12.2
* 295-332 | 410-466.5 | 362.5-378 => 1.01 yr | 11.7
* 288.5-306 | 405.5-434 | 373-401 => 1.71 yr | 11.8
